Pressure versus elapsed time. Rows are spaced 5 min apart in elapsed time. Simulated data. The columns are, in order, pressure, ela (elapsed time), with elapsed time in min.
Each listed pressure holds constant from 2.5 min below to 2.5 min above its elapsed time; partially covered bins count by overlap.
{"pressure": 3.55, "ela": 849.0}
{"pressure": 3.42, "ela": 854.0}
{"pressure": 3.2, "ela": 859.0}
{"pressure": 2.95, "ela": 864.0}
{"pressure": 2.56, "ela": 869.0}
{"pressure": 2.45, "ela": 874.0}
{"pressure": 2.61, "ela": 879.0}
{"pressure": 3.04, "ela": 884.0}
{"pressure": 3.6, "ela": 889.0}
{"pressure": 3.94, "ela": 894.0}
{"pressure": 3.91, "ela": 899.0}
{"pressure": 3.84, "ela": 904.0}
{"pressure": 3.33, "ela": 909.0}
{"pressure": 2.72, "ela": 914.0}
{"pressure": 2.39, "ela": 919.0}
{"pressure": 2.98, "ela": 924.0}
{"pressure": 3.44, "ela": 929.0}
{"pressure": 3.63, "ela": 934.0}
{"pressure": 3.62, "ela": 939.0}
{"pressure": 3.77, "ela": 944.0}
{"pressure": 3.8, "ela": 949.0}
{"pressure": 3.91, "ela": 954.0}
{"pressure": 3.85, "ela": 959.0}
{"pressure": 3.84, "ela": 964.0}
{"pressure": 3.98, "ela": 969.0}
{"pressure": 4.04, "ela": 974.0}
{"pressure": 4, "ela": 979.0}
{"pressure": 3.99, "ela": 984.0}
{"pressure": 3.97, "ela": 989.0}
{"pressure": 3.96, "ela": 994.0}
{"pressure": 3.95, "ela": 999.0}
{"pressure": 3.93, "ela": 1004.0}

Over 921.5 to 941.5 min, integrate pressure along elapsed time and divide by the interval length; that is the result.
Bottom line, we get 3.42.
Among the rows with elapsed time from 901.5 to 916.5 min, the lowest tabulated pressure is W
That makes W 2.72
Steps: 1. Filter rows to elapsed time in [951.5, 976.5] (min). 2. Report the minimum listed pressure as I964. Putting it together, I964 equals 3.84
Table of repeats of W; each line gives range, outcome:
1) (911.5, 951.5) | 2.39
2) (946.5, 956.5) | 3.8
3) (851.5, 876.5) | 2.45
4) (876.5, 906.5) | 2.61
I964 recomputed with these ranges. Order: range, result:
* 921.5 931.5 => 2.98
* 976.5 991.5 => 3.97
